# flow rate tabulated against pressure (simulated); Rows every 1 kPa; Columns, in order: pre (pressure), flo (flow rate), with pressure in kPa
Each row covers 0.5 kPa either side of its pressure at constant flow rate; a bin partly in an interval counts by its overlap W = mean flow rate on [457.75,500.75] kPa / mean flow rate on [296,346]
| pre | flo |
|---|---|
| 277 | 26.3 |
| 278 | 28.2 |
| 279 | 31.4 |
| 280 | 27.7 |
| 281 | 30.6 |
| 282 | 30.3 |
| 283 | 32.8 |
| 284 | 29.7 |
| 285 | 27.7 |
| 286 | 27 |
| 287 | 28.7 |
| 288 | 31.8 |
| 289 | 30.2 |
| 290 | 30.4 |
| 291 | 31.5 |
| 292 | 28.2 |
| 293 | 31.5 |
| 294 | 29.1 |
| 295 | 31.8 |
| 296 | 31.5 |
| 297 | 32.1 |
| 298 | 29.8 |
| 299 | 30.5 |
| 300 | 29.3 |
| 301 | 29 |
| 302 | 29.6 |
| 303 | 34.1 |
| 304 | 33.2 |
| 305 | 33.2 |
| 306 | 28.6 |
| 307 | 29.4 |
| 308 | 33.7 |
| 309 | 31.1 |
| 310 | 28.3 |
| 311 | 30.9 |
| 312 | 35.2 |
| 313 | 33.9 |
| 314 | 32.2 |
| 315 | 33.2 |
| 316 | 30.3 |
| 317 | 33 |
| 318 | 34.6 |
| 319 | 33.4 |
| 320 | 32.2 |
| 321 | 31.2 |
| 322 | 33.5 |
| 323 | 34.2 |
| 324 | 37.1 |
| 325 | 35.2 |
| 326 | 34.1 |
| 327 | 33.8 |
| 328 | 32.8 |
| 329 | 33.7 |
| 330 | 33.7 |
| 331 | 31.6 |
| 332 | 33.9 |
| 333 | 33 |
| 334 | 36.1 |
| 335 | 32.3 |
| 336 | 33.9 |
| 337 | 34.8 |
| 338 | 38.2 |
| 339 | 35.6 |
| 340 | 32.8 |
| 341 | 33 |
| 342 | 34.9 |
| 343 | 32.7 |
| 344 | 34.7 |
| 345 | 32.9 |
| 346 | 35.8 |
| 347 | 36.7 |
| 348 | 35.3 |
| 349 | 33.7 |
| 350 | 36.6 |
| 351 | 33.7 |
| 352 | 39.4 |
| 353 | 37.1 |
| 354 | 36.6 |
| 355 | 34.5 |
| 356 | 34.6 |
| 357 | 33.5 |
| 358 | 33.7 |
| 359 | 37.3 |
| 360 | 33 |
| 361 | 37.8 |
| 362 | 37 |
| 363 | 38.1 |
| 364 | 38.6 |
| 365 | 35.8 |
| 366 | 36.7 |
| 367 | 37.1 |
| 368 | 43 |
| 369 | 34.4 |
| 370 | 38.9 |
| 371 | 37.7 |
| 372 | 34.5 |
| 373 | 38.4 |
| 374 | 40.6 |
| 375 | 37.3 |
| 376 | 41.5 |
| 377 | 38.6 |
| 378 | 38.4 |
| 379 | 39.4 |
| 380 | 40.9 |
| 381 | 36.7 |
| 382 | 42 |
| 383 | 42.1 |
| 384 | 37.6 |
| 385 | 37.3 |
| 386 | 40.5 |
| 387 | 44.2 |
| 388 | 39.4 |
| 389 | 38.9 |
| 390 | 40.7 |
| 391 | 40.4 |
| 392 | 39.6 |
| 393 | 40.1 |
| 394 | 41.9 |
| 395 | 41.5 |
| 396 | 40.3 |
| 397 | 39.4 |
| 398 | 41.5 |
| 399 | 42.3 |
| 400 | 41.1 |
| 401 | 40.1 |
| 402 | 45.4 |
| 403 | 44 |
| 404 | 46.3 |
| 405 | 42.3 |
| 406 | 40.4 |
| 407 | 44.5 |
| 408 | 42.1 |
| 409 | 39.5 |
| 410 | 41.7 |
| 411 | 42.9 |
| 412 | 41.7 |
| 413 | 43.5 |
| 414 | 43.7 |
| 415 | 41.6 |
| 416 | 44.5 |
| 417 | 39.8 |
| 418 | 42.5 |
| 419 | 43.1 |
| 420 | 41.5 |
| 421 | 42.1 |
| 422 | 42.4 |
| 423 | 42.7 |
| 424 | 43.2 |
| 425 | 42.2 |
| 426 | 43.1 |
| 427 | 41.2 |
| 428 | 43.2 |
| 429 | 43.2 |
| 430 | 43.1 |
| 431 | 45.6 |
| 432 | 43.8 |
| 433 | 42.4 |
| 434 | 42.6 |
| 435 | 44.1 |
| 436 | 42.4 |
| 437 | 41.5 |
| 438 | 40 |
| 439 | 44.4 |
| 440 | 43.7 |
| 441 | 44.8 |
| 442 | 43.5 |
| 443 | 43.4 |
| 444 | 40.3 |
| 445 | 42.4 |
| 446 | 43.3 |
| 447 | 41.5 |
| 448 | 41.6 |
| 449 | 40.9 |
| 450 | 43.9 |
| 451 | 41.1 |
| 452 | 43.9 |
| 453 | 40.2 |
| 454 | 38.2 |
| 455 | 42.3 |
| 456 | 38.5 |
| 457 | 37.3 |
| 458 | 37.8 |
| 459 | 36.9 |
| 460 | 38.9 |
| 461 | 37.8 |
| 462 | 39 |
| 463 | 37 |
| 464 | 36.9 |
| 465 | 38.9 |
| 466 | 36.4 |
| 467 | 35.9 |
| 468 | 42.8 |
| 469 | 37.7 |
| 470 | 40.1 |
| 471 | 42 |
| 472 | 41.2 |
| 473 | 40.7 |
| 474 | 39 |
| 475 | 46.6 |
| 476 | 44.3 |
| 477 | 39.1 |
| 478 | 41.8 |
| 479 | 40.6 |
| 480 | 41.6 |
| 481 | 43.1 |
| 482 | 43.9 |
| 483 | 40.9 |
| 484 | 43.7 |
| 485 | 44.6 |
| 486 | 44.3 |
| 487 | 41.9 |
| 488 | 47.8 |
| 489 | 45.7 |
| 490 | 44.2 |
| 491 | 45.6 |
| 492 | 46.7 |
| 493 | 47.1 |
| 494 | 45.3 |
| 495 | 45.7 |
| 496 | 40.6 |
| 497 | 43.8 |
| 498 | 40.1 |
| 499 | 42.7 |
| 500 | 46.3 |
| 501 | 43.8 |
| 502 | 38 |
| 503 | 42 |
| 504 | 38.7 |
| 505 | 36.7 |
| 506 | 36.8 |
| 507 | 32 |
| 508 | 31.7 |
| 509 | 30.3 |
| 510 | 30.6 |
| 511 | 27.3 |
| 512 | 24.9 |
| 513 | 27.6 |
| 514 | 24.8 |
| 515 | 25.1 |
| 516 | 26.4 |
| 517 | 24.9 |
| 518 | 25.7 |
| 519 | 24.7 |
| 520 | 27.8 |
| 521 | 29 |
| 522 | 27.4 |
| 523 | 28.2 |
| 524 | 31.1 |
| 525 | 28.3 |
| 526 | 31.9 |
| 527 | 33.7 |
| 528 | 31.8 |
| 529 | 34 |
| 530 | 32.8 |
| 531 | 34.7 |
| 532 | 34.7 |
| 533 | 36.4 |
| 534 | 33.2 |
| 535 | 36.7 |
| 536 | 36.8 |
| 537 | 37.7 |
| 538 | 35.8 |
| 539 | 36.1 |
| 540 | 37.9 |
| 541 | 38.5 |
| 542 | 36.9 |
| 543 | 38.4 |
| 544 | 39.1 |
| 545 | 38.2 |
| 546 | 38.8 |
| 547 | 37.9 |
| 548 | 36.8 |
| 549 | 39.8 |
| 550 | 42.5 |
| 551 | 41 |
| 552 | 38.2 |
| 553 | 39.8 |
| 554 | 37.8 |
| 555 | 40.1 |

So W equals 1.27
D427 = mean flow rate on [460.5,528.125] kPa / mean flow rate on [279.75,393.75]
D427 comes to 1.08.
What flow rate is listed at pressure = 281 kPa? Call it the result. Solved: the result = 30.6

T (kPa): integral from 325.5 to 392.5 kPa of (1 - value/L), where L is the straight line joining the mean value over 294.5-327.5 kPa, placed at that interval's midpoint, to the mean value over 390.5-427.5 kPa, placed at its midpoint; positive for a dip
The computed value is 0.8 kPa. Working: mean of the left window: 32.2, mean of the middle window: 36.6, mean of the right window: 42.1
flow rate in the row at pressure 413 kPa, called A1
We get 43.5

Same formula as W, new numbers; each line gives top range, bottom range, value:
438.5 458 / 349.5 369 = 1.14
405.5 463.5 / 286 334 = 1.31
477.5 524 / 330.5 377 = 1.04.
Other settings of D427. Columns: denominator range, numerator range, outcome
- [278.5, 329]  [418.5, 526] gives 1.25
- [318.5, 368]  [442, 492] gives 1.18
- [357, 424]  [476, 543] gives 0.91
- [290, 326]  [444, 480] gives 1.26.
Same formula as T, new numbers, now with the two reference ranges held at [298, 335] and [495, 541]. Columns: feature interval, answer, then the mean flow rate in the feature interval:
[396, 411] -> -4.2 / 42.1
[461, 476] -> -2.9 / 39.7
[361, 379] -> -2.9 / 38.1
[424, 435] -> -3.3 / 43.1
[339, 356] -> -1.2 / 35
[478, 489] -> -3.3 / 43.3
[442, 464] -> -4.7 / 40.3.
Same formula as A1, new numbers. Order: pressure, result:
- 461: 37.8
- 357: 33.5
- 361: 37.8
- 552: 38.2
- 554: 37.8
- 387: 44.2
